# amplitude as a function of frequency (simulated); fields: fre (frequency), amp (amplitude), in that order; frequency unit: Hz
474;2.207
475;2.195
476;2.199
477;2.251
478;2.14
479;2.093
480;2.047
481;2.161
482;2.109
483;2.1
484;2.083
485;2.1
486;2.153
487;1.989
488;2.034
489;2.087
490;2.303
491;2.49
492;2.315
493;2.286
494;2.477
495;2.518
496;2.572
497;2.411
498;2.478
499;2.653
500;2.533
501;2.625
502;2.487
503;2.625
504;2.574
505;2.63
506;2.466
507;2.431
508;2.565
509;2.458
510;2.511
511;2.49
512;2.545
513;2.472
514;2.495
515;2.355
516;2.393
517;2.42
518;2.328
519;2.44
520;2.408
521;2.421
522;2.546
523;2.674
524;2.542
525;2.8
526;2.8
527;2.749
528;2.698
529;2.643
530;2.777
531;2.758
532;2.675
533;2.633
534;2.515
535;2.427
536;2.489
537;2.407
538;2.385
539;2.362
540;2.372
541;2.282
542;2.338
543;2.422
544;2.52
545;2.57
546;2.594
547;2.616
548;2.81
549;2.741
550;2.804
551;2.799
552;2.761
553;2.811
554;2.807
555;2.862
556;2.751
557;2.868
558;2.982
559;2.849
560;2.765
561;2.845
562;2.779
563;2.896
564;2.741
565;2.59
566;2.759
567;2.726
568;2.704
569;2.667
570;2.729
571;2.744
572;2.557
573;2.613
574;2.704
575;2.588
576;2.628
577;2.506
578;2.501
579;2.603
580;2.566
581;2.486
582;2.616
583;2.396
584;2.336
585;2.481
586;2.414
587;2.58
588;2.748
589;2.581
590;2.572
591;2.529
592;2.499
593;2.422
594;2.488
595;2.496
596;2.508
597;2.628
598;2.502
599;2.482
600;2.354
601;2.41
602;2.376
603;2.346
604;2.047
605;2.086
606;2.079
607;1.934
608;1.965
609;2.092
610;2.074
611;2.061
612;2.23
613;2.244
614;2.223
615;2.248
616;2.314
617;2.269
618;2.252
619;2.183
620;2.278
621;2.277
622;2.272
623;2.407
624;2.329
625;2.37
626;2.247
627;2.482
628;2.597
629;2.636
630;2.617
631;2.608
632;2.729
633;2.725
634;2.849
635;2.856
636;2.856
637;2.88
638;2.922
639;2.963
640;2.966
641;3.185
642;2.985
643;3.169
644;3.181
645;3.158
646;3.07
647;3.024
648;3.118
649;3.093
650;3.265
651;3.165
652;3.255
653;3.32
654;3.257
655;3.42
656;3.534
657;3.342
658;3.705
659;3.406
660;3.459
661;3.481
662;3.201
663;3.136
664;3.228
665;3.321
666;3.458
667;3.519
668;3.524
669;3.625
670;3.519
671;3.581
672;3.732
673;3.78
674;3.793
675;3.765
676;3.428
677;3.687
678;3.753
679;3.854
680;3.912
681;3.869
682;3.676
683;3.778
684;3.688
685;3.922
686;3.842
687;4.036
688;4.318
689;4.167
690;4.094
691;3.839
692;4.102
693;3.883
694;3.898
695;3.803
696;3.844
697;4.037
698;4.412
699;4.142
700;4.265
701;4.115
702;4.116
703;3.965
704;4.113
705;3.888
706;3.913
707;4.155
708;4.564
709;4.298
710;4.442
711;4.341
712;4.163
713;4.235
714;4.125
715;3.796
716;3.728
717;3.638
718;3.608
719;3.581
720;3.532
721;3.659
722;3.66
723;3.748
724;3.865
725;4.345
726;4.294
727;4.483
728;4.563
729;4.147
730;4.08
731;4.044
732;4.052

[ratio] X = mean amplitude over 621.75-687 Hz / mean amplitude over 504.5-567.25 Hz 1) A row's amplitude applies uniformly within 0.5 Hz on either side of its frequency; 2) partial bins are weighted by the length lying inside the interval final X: 1.24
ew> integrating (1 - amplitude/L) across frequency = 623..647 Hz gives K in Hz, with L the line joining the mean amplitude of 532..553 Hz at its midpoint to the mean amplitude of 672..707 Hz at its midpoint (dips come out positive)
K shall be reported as 4.4 Hz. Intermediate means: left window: 2.55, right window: 3.93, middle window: 2.8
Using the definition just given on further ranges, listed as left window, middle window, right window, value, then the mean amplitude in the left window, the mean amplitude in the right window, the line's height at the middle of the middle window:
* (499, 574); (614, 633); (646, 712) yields 5.20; 2.61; 3.74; 3.3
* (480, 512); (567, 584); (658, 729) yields 2.16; 2.38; 3.87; 2.98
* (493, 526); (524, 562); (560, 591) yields -1.30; 2.51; 2.62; 2.57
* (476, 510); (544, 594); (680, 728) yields 4.64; 2.34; 4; 2.94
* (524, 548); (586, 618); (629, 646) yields 5.19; 2.56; 2.91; 2.79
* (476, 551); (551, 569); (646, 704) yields 0.08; 2.45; 3.67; 2.8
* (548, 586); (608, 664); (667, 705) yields 9.95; 2.69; 3.88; 3.38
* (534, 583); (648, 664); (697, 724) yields 0.87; 2.64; 4.01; 3.52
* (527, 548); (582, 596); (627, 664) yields 1.44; 2.54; 3.08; 2.8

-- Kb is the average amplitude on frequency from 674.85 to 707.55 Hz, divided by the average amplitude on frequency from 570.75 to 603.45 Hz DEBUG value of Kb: 1.6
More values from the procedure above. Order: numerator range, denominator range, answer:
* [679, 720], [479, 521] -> 1.68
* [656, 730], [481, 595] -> 1.52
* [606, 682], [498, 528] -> 1.17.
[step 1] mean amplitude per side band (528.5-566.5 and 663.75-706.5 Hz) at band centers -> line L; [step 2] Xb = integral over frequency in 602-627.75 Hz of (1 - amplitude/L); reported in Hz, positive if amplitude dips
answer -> 8.1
